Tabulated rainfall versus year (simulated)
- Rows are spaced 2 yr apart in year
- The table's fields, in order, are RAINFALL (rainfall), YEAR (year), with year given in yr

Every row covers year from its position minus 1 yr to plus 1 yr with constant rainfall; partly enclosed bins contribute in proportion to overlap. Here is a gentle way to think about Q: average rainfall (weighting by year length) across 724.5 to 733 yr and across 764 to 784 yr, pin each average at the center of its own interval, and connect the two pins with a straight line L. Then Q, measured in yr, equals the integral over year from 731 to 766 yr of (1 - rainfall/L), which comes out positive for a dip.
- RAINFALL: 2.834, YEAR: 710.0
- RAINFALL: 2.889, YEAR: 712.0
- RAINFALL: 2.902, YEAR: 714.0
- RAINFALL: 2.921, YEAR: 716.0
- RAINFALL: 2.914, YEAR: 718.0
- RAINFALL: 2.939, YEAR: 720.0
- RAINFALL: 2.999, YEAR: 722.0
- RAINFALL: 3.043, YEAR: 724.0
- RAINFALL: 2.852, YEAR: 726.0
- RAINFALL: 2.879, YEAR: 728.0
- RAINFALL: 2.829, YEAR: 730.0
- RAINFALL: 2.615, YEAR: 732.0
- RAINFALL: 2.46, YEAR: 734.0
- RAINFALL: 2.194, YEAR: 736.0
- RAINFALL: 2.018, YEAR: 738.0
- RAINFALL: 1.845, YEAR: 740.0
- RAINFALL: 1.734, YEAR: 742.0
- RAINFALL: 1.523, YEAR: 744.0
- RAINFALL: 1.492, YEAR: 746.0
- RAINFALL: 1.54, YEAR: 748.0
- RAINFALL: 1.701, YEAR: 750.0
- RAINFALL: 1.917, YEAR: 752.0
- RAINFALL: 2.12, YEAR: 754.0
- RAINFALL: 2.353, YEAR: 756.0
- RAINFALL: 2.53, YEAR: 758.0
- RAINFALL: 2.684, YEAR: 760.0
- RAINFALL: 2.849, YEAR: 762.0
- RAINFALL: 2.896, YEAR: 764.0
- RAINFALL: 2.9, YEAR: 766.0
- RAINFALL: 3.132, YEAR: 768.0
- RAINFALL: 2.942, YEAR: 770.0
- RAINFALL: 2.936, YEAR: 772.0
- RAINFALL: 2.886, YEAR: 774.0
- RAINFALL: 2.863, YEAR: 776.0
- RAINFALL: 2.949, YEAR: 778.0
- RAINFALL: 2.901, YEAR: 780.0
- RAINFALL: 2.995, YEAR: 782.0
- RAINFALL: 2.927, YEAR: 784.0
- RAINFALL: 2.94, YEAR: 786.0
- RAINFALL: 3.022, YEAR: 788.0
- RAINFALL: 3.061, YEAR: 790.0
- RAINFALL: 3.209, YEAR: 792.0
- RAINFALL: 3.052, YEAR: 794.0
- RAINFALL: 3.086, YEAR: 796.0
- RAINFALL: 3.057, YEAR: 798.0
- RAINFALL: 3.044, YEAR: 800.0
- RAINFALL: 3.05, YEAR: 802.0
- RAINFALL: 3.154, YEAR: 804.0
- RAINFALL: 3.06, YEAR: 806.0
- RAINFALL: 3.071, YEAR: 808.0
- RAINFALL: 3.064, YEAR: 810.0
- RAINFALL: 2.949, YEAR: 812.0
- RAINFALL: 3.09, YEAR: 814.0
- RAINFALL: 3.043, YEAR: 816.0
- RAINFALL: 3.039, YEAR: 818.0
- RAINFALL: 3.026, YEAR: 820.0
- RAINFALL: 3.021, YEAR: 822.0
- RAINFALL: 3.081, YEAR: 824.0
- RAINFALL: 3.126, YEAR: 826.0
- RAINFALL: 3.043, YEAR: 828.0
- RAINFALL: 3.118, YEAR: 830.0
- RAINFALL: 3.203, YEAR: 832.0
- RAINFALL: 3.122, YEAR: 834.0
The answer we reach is 8.56 yr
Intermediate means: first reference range 2.81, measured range 2.17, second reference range 2.94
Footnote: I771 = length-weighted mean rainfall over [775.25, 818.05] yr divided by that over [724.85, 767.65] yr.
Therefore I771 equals 1.32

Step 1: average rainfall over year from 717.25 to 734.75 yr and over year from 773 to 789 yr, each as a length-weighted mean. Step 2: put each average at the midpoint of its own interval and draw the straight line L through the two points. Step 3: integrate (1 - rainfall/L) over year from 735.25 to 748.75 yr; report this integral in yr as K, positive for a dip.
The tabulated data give 5.2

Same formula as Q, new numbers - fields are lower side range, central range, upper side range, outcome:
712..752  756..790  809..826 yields -2.28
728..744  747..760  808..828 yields 1.83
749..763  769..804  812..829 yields -4.51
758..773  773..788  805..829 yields 0.00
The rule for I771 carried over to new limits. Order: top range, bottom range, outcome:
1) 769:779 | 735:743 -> 1.50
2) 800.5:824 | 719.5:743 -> 1.21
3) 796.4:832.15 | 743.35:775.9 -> 1.27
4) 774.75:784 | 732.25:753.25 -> 1.56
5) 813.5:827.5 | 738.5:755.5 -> 1.74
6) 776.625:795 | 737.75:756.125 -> 1.68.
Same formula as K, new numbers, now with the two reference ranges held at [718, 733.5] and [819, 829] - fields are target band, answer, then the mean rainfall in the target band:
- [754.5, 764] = 1.05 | 2.61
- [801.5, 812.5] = -0.13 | 3.06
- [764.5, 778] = 0.07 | 2.94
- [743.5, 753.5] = 4.29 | 1.66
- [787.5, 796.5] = -0.28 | 3.09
